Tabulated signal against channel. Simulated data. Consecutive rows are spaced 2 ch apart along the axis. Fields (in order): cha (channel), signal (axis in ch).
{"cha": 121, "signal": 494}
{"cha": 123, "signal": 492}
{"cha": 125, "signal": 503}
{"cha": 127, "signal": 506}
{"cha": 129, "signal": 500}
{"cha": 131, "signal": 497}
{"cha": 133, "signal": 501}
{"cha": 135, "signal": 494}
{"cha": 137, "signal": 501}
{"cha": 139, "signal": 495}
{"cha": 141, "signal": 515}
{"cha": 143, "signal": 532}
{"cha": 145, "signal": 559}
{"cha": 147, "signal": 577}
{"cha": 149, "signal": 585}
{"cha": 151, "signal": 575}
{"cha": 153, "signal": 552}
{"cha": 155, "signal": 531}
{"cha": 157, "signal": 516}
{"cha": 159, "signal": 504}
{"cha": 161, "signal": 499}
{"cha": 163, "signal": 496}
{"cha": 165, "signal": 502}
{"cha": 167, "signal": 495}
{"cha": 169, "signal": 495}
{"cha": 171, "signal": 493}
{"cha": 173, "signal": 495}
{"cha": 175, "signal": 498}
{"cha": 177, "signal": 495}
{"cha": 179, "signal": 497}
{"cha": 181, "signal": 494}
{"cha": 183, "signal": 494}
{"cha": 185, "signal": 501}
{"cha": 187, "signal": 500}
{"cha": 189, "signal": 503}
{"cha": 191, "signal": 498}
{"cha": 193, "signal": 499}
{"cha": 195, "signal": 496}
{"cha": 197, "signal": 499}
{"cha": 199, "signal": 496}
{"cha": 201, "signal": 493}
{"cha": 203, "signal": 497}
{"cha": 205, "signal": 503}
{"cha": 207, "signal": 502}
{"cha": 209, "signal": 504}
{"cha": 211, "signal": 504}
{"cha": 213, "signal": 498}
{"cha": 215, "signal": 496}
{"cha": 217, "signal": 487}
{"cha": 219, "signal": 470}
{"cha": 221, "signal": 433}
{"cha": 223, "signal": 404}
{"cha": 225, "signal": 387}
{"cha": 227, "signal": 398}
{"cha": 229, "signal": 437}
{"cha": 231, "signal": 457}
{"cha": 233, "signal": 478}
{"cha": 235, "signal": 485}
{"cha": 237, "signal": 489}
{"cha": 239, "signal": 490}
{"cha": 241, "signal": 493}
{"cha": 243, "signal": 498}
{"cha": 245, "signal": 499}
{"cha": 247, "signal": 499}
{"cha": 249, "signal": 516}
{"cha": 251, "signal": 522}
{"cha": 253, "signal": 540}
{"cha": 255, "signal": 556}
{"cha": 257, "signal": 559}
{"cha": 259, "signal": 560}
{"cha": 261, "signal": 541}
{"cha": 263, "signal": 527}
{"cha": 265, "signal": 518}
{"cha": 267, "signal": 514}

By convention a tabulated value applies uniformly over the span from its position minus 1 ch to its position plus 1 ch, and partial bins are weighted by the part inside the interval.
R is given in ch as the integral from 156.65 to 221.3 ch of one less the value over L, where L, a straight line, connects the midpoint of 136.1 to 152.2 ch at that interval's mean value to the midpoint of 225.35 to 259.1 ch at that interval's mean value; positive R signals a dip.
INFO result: 3.1 ch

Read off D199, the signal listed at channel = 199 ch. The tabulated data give 496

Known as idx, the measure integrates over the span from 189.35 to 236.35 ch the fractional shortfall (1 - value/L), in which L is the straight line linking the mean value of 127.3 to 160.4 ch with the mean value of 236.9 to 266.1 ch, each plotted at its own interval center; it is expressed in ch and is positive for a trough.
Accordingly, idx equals 4.30 ch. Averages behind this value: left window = 526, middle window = 475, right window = 521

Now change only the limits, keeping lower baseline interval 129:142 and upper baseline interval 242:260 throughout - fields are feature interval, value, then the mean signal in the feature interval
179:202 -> 0.7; 498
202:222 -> 1.1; 489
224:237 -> 2.0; 444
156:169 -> 0.1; 501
